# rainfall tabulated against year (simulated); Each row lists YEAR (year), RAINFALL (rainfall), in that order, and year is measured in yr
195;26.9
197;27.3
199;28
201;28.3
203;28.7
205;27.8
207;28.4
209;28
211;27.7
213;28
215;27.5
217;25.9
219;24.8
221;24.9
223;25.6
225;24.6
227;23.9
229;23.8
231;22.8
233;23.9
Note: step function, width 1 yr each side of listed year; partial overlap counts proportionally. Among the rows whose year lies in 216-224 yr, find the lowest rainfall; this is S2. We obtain 24.8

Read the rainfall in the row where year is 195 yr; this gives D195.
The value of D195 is 26.9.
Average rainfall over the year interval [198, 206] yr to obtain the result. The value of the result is 28.2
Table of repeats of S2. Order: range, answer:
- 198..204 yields 28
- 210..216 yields 27.5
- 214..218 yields 25.9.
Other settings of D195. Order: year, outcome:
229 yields 23.8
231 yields 22.8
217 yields 25.9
